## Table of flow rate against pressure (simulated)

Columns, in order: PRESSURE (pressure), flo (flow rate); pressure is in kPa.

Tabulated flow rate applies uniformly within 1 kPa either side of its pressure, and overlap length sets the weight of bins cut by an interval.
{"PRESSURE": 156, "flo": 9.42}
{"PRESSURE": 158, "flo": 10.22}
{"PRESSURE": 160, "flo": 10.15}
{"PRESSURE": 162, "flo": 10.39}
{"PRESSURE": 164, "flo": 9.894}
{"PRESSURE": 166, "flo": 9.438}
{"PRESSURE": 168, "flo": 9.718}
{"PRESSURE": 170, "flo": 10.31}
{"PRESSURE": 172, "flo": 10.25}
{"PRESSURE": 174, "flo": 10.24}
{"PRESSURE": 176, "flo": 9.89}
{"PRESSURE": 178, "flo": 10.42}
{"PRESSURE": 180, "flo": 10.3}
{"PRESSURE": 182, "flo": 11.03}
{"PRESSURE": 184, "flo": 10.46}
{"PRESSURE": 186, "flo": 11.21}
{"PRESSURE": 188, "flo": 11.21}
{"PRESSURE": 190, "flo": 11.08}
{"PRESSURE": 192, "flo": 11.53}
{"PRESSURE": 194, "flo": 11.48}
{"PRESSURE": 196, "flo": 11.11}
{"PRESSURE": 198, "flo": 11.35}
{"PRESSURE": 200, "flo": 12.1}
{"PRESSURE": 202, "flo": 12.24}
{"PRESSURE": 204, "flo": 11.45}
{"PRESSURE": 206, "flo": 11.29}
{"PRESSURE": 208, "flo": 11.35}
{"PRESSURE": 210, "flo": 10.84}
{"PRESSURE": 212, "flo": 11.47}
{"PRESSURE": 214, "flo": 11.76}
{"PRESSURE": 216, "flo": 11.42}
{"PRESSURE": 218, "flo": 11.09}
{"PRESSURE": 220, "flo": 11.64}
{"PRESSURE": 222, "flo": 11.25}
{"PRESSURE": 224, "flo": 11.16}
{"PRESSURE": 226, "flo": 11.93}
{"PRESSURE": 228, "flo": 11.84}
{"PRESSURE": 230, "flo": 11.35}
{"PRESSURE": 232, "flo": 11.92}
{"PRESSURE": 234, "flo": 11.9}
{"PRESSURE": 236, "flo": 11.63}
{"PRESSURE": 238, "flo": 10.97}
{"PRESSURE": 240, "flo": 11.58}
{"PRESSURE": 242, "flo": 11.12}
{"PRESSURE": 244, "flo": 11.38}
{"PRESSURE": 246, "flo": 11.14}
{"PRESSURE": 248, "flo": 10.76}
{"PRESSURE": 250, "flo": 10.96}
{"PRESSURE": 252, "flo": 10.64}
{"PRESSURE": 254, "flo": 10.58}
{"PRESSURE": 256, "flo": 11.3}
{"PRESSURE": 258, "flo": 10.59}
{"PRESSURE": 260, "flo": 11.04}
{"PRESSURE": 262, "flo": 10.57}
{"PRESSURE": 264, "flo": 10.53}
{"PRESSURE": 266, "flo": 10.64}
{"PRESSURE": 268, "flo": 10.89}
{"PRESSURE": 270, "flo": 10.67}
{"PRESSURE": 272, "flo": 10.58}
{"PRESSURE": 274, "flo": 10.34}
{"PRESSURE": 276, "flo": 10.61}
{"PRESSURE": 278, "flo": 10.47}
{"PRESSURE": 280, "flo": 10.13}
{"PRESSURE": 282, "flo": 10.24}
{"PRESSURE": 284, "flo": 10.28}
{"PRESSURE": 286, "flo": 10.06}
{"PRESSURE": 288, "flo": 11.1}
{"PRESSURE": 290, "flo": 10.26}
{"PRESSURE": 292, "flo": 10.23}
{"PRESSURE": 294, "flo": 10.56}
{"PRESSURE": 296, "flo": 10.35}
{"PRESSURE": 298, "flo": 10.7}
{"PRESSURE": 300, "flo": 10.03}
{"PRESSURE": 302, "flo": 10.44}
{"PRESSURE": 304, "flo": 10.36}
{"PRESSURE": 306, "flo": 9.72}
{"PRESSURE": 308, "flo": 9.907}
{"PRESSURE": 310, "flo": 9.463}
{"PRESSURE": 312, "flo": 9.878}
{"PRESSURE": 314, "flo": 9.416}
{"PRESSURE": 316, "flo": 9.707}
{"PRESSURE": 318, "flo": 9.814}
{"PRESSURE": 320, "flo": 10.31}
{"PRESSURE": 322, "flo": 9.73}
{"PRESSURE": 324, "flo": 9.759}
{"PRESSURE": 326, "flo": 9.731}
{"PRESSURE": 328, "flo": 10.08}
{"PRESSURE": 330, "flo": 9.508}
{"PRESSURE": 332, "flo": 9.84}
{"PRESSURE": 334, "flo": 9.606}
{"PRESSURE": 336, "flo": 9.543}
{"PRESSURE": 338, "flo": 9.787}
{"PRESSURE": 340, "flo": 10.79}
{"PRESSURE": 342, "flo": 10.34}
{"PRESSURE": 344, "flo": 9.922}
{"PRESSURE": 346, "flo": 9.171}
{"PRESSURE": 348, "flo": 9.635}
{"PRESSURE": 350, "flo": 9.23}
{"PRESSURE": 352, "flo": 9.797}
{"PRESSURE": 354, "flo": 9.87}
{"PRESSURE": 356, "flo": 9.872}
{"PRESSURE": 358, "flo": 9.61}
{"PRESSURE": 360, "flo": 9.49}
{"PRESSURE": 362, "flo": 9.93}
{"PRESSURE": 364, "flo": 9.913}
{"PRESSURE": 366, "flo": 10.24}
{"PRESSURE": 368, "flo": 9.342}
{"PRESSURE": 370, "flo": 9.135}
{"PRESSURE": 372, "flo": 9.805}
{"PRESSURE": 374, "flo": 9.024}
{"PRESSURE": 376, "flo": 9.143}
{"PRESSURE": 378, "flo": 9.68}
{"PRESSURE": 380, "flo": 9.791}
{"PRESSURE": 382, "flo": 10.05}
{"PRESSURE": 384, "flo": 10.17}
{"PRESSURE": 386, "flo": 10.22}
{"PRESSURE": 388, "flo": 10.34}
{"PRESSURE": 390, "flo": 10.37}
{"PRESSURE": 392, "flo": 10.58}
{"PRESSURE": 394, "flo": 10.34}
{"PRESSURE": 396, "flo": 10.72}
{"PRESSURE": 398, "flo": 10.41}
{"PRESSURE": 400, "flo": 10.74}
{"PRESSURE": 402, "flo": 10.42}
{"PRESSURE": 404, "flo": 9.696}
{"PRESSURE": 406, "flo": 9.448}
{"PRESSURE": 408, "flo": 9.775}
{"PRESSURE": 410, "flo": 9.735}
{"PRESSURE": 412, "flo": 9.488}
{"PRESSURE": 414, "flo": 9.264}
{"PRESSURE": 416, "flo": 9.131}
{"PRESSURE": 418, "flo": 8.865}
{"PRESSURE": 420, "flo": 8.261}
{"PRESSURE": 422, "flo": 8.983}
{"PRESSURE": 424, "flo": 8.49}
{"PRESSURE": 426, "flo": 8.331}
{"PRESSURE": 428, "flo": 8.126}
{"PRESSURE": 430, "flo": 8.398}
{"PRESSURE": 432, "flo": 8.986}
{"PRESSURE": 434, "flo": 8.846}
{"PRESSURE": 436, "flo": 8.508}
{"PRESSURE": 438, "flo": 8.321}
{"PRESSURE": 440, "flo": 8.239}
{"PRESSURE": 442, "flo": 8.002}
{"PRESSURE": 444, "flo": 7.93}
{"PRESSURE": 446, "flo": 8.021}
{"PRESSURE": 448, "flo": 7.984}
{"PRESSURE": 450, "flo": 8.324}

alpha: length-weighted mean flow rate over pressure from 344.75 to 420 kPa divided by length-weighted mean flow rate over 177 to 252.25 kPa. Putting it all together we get 0.86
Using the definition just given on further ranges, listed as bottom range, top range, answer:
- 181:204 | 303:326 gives 0.87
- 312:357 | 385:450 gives 0.94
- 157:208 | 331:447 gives 0.88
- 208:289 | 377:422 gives 0.90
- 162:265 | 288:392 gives 0.90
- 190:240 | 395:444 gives 0.79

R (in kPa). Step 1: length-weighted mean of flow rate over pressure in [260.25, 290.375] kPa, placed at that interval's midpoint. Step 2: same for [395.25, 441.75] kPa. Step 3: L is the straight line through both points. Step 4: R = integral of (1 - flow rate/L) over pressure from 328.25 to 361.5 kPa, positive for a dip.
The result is 0.3 kPa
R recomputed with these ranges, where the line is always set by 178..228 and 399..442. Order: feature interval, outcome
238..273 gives -0.4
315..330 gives 0.3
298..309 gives 0.1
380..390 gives -0.8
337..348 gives -0.1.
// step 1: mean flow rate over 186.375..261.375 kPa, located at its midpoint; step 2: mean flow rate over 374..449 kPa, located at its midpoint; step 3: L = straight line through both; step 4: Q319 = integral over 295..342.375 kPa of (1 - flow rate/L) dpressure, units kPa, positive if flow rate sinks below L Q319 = 1.6 kPa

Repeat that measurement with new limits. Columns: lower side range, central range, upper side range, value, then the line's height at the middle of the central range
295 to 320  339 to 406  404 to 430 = -3.8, 9.4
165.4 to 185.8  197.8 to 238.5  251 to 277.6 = -4.2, 10.5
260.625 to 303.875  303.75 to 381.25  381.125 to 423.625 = 3.2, 10.1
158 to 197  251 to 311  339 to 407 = -1.4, 10.2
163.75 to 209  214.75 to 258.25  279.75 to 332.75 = -3.2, 10.5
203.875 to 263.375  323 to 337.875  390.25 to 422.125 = 1.0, 10.4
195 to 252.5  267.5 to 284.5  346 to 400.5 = 0.6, 10.9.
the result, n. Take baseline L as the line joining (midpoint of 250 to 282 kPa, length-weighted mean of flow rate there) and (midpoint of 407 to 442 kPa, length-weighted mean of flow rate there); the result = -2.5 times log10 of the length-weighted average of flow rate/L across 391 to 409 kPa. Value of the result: -0.13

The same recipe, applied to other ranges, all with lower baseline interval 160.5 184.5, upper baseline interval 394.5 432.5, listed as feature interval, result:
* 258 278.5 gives -0.08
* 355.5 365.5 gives -0.03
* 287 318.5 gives -0.04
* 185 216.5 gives -0.14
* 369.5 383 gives -0.01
